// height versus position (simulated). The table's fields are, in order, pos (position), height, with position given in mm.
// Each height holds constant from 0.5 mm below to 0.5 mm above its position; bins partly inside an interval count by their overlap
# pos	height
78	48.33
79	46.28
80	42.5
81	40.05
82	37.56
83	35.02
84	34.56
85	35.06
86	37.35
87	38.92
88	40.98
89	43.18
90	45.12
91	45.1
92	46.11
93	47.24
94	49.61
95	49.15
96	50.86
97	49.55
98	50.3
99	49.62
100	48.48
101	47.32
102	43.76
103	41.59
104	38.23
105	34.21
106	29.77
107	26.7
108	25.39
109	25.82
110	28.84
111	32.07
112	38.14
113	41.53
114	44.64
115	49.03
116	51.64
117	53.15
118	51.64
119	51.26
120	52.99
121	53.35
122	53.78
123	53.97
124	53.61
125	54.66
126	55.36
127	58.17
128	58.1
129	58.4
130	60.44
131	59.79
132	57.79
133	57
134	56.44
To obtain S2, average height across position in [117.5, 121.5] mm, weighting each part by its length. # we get 52.3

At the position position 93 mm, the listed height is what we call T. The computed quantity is 47.24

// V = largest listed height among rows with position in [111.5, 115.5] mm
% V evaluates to 49.03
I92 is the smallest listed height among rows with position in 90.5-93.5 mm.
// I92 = 45.1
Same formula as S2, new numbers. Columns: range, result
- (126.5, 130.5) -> 58.8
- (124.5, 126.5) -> 55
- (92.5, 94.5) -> 48.4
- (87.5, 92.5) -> 44.1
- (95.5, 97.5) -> 50.2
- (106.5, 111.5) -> 27.8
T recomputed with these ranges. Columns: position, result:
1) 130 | 60.44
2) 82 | 37.56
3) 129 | 58.4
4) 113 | 41.53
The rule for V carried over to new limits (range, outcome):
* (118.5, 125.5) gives 54.66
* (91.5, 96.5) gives 50.86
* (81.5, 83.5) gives 37.56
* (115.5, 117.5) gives 53.15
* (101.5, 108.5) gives 43.76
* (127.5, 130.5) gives 60.44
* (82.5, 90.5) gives 45.12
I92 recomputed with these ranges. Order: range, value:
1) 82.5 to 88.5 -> 34.56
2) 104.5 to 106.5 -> 29.77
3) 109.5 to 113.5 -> 28.84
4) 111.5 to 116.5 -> 38.14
